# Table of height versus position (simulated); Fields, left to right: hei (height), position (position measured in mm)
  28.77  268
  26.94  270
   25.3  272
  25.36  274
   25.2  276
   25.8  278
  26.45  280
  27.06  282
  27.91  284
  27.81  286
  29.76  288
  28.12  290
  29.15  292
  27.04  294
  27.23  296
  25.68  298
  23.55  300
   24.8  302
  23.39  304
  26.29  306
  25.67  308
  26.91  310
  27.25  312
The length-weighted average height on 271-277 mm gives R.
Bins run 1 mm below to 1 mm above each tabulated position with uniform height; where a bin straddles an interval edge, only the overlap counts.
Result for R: 25.3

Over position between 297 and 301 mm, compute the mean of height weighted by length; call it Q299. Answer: 24.6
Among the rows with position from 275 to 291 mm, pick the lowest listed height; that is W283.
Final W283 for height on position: 25.2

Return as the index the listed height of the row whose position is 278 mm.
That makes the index 25.8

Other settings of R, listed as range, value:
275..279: 25.5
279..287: 27.3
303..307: 24.8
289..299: 27.4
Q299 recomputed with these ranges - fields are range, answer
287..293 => 29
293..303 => 25.7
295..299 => 26.5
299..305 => 23.9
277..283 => 26.4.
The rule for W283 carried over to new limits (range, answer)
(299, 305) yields 23.39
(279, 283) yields 26.45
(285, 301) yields 23.55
